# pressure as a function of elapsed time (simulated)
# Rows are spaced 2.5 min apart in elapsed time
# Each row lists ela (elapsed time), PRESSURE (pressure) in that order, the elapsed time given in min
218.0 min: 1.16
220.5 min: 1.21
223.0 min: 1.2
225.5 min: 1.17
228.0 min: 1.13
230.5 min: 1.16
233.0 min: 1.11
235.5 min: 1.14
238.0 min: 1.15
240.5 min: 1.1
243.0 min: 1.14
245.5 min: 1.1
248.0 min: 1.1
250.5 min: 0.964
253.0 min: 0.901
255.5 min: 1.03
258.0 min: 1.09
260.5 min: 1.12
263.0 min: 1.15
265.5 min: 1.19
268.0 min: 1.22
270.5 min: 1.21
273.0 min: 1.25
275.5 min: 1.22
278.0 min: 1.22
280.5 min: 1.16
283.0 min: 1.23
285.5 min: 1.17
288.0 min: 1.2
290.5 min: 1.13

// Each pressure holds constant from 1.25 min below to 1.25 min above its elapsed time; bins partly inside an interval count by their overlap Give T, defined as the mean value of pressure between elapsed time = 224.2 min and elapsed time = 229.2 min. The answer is 1.15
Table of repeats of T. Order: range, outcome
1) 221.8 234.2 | 1.15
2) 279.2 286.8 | 1.19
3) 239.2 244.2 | 1.12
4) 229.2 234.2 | 1.14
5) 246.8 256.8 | 0.999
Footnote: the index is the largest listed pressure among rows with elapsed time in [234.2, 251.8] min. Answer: 1.15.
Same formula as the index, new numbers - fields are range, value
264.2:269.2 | 1.22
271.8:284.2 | 1.25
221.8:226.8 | 1.2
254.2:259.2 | 1.09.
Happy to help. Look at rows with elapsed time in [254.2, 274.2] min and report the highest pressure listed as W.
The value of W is 1.25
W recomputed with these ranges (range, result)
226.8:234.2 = 1.16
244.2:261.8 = 1.12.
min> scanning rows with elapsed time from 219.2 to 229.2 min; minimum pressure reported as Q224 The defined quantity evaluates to 1.13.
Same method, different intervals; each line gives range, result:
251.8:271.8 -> 0.901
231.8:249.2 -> 1.1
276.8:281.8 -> 1.16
